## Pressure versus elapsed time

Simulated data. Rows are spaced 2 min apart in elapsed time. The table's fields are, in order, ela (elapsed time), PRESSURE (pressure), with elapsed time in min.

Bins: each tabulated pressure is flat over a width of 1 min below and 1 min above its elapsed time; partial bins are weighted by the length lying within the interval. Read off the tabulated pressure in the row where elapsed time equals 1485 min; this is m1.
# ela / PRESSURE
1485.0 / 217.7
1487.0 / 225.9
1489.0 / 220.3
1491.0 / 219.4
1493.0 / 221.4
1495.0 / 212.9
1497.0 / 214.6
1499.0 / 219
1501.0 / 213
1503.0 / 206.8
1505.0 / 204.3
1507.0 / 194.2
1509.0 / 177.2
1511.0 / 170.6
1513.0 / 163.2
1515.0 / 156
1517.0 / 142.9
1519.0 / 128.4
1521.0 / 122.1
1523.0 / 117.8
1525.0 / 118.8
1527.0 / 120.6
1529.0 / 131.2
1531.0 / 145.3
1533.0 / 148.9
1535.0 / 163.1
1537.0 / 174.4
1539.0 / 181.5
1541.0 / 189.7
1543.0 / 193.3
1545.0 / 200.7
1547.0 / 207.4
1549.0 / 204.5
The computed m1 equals 217.7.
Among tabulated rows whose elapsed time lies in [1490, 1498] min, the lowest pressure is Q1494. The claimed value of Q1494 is 212.9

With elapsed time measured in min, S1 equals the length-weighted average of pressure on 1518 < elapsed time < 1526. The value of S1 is 122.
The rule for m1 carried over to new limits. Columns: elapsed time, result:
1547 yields 207.4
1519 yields 128.4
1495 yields 212.9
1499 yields 219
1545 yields 200.7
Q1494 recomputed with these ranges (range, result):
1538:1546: 181.5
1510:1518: 142.9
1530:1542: 145.3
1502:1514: 163.2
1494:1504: 206.8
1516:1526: 117.8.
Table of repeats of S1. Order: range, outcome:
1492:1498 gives 216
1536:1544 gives 185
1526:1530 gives 126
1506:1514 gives 176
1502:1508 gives 202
